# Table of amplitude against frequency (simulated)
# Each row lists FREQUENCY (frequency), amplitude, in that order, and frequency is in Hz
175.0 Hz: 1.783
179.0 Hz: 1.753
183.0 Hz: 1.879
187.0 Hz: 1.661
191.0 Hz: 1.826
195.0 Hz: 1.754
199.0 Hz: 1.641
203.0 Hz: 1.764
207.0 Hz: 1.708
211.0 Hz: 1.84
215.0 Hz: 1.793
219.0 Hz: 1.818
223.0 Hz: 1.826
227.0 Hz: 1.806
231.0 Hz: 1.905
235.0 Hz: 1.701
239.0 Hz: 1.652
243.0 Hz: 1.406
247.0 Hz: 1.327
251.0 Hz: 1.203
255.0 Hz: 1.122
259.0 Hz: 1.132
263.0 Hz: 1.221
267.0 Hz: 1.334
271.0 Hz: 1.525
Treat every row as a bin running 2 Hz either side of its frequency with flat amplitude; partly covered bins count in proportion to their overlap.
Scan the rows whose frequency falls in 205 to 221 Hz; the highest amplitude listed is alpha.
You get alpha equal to 1.84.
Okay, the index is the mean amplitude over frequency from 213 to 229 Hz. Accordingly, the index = 1.81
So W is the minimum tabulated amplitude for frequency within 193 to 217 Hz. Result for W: 1.641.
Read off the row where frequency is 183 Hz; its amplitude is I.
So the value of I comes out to 1.879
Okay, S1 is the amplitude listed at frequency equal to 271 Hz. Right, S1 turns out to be 1.525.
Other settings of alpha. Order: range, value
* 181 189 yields 1.879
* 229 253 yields 1.905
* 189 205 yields 1.826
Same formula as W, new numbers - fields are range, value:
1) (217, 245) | 1.406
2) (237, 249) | 1.327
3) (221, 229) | 1.806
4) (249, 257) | 1.122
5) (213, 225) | 1.793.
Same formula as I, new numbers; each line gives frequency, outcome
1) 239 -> 1.652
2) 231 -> 1.905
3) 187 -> 1.661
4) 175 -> 1.783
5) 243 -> 1.406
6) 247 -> 1.327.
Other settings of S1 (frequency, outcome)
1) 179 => 1.753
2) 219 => 1.818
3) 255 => 1.122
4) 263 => 1.221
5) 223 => 1.826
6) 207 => 1.708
